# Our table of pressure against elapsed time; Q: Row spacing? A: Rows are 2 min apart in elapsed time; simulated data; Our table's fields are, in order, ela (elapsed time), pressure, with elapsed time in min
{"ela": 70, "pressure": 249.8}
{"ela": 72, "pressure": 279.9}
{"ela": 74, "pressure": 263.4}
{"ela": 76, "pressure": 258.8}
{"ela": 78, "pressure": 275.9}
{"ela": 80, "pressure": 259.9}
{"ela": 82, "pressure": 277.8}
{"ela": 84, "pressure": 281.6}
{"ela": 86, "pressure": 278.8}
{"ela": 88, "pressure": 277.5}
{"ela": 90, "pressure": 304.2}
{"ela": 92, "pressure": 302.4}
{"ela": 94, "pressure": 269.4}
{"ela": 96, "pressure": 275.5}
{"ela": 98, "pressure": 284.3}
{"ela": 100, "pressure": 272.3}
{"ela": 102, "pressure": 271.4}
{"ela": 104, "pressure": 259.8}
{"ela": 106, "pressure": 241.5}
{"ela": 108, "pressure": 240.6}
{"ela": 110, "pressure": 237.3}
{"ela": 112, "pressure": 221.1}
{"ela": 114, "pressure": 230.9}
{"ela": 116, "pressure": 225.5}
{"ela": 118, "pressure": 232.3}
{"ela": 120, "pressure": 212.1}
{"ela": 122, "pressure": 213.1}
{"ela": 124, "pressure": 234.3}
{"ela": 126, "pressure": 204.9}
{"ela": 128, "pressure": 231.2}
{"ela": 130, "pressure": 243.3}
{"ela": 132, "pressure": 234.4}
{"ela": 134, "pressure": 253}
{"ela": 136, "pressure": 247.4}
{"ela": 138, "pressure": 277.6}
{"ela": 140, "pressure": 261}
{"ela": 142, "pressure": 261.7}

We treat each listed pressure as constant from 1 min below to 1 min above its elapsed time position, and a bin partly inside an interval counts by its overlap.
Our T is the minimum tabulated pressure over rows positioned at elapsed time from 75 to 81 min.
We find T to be 258.8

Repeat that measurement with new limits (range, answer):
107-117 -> 221.1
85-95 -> 269.4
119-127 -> 204.9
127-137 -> 231.2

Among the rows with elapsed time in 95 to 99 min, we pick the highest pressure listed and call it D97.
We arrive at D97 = 284.3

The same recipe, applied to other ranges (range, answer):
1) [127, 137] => 253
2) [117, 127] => 234.3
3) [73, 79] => 275.9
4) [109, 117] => 237.3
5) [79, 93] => 304.2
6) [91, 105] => 302.4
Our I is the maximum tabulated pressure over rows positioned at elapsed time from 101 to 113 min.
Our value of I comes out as 271.4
